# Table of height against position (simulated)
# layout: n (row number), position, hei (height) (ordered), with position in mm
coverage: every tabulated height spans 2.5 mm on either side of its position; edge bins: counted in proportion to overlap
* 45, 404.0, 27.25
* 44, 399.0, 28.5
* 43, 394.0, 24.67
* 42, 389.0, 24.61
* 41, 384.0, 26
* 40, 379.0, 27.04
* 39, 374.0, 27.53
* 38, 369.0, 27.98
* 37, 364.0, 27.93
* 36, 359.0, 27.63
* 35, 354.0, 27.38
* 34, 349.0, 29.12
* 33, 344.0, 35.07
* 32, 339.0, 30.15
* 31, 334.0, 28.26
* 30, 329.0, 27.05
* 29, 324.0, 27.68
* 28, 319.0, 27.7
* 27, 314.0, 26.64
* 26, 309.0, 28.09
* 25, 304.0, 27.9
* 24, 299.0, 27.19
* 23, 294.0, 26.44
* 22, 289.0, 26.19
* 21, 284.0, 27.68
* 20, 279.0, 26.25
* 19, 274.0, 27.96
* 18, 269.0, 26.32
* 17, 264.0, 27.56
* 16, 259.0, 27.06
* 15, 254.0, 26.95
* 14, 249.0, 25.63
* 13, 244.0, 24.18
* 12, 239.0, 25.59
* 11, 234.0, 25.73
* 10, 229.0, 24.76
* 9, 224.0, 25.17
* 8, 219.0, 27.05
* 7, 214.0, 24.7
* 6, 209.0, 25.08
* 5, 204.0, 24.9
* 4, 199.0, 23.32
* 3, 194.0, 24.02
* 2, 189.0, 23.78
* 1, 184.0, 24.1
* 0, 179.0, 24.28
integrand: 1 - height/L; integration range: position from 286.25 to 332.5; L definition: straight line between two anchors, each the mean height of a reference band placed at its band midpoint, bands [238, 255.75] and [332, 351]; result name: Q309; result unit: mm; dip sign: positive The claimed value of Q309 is 2.77 mm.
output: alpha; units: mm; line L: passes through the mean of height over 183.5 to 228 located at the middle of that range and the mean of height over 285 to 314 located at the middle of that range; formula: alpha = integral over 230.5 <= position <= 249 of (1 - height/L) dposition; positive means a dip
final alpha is 0.3 mm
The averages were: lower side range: 24.7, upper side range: 27.1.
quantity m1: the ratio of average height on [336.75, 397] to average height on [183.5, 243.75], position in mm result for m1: 1.12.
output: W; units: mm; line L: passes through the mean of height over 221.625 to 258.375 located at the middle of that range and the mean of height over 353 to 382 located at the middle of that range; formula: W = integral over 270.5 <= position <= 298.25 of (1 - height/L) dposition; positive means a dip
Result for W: -0.71 mm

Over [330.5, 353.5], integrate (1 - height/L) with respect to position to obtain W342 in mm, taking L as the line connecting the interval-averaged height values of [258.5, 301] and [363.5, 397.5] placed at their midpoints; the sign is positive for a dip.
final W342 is -3.04 mm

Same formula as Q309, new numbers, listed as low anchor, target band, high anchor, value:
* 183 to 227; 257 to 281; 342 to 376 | -0.6 mm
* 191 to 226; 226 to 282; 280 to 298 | -0.5 mm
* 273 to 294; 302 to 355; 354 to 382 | -2.8 mm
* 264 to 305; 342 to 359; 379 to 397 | -2.6 mm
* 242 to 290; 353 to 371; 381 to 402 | -1.1 mm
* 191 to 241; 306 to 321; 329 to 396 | -0.3 mm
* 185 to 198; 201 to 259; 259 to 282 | -0.2 mm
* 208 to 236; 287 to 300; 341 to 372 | 0.4 mm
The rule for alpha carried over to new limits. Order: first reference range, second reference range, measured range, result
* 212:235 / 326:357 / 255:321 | 1.2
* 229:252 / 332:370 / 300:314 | 0.0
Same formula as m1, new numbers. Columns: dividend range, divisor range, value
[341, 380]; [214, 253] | 1.13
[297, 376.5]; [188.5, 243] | 1.14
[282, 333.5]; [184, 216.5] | 1.12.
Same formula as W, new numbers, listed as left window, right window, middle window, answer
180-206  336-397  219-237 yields -0.5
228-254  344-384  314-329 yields -0.1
